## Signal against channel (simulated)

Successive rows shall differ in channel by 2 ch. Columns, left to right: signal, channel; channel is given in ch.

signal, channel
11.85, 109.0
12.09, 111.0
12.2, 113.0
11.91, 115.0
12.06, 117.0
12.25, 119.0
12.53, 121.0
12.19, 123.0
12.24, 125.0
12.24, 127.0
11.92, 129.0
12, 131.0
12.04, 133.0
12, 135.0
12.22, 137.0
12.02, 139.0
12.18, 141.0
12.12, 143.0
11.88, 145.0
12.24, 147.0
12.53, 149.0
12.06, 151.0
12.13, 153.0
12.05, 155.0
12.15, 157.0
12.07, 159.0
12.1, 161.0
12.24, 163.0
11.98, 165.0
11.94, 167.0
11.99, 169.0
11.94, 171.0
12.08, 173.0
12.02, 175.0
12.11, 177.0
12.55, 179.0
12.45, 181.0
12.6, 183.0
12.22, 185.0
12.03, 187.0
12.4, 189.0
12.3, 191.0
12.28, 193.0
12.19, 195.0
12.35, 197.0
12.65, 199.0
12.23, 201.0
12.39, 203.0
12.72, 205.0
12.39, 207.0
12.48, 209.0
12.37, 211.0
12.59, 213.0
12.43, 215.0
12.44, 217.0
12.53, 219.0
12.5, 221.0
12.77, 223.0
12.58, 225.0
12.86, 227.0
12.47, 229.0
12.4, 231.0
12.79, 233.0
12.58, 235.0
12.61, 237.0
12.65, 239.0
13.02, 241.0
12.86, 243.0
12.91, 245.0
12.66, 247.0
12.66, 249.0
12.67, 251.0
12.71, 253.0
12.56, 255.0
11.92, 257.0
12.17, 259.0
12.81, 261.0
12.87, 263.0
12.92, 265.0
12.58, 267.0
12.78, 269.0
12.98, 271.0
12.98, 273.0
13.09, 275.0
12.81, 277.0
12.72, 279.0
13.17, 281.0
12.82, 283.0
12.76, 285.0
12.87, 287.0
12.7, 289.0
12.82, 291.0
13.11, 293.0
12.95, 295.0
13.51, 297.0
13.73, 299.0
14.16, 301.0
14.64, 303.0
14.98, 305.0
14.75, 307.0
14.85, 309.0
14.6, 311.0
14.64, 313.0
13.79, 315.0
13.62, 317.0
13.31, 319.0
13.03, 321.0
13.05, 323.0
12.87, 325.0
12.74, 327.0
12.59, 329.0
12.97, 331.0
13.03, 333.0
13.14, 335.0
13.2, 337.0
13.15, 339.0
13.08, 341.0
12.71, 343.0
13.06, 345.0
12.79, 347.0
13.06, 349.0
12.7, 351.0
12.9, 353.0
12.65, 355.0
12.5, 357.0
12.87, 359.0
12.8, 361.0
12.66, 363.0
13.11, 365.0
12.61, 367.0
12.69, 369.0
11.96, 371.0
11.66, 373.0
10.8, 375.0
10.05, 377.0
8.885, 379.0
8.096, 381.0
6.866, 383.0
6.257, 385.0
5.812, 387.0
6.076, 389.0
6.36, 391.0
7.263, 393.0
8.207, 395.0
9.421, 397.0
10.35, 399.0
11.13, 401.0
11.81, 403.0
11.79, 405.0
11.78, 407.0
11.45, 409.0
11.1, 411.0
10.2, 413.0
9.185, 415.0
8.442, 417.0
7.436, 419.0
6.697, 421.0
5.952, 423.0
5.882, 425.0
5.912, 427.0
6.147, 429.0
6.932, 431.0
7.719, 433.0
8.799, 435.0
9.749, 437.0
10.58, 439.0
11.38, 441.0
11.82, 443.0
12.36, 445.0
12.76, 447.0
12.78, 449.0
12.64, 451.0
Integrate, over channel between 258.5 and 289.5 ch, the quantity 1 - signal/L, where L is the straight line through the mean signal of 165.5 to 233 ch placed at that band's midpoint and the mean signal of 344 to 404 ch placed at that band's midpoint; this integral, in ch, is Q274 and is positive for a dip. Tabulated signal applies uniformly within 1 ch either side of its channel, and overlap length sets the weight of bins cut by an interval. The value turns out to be -3.26 ch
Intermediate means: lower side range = 12.4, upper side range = 10.6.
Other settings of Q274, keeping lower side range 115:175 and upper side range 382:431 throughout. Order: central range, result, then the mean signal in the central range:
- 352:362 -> -4.0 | 12.7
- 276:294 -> -4.9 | 12.9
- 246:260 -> -2.5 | 12.5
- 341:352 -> -4.4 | 12.9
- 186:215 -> -2.7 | 12.4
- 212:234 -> -3.2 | 12.6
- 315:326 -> -4.2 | 13.2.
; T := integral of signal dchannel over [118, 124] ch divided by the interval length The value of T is 12.3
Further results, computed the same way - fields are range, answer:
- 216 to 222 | 12.5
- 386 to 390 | 5.94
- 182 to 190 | 12.3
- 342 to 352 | 12.9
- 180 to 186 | 12.4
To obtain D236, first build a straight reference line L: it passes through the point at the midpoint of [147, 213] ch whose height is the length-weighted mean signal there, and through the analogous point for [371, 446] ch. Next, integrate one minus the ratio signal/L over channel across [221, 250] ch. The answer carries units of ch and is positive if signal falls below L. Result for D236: -3.14 ch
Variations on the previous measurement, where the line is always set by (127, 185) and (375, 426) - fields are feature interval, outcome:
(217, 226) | -1.09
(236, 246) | -1.71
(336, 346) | -3.67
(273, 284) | -2.65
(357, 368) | -4.22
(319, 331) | -3.86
